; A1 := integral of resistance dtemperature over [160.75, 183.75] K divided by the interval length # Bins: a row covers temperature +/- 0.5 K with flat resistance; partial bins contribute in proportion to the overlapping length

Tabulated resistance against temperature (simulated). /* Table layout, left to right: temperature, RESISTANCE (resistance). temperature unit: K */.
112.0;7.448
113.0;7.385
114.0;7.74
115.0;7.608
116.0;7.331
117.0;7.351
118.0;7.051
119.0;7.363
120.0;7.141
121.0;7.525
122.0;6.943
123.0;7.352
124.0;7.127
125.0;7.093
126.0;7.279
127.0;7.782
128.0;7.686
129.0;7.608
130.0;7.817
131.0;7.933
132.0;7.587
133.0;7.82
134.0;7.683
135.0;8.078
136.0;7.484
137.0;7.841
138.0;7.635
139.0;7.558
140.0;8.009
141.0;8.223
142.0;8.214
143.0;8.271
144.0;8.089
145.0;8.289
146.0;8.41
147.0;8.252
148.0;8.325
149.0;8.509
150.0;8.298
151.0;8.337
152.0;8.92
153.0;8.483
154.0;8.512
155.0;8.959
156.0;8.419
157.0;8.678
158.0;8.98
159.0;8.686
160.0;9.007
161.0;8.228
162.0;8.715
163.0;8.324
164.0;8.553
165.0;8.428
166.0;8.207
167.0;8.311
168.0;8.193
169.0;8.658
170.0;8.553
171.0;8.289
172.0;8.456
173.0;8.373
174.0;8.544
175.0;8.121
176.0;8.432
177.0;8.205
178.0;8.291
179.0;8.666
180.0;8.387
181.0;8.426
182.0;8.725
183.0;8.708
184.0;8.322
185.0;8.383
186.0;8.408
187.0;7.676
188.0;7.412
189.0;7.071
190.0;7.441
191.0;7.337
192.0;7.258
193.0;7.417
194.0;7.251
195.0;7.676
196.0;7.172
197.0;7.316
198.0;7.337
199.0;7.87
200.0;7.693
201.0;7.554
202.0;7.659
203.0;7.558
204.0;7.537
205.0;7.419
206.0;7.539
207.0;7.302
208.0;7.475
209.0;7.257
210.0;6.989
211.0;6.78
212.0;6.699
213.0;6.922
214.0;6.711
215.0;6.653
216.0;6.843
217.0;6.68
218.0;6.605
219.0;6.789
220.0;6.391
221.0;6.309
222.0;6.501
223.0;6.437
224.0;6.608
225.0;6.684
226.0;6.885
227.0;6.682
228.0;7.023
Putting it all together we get 8.43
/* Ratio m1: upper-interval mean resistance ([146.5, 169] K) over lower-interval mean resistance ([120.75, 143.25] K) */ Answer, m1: 1.11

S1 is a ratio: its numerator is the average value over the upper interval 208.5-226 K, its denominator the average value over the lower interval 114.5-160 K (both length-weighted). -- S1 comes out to 0.84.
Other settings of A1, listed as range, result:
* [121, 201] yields 8.06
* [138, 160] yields 8.4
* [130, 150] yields 8.01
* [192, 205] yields 7.49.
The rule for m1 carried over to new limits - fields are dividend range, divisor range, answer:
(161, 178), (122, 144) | 1.09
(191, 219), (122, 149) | 0.92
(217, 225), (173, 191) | 0.80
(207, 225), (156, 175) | 0.80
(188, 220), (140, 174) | 0.85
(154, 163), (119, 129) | 1.18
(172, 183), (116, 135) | 1.13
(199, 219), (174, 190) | 0.87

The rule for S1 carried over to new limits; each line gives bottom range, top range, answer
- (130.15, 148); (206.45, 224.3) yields 0.85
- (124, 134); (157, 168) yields 1.12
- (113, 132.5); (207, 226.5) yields 0.91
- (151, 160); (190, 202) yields 0.86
